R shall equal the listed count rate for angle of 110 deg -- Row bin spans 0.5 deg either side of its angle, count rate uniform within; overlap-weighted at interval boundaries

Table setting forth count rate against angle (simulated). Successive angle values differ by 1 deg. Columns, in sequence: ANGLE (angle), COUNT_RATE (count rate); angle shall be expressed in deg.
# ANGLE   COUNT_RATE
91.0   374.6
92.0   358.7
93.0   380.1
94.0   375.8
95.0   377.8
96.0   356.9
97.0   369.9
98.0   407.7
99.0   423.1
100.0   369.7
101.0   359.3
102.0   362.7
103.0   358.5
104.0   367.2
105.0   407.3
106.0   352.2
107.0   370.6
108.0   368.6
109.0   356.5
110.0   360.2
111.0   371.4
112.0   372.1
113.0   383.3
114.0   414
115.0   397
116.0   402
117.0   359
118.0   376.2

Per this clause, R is 360.2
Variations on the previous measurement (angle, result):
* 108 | 368.6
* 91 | 374.6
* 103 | 358.5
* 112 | 372.1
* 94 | 375.8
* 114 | 414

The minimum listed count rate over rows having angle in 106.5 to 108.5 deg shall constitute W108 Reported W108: 368.6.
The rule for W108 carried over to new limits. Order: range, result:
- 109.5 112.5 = 360.2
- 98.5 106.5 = 352.2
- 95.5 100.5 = 356.9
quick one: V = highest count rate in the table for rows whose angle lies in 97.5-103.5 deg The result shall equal 423.1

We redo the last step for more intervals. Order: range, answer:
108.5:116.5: 414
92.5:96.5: 380.1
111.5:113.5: 383.3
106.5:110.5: 370.6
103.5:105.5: 407.3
